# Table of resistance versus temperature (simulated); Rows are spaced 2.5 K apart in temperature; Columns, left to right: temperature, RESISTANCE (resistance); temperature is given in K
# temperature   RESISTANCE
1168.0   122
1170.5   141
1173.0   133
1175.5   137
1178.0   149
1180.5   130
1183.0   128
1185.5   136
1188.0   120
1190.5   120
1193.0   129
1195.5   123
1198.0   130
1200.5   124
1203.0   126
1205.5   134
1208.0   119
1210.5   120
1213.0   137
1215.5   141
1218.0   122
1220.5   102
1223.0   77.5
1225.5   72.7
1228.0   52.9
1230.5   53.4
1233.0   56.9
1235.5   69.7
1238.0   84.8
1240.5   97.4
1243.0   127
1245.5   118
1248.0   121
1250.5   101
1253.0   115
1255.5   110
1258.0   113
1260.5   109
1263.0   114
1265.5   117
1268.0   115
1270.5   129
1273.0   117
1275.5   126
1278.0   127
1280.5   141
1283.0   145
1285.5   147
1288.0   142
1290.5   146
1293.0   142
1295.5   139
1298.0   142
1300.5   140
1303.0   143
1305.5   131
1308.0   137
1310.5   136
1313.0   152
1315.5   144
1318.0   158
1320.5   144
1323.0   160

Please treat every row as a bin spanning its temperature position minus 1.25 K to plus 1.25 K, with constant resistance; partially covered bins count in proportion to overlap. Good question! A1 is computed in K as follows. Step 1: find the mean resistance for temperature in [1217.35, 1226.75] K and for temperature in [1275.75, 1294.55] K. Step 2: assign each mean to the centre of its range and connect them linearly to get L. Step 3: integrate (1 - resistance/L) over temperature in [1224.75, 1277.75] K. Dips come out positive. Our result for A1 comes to 6.4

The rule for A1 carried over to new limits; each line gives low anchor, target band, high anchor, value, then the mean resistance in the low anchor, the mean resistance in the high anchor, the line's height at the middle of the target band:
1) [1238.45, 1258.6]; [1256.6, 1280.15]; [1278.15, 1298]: 1.43 K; 112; 142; 127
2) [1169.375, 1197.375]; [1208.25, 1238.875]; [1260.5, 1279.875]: 8.43 K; 131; 121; 126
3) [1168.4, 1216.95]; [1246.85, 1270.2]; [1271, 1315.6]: 3.82 K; 130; 138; 136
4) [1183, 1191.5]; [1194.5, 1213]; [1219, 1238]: -4.04 K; 126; 71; 104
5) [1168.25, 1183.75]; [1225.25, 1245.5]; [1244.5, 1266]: 6.60 K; 136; 113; 119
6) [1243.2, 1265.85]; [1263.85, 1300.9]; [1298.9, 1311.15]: -2.04 K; 114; 138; 127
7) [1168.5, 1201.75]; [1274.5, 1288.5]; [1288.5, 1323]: 0.27 K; 131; 143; 141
